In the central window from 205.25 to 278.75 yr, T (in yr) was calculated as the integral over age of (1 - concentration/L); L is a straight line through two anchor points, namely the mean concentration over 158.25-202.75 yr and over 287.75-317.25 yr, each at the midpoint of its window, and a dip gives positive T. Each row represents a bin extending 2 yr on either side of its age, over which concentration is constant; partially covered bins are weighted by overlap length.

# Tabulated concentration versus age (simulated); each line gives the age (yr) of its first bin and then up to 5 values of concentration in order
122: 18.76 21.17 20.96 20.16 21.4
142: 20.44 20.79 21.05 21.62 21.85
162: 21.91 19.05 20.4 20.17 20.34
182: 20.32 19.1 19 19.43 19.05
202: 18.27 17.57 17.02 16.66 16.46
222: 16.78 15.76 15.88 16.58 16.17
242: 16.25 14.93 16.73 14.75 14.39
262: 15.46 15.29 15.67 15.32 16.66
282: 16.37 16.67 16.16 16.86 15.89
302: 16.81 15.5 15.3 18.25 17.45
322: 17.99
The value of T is 8.7 yr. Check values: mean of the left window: 19.9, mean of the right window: 16.4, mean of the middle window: 16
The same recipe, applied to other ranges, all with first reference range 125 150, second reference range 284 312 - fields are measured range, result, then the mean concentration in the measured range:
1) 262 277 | 1.31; 15.5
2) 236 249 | 1.40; 15.9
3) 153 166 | -0.77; 21.4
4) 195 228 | 2.52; 17.3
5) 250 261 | 1.49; 15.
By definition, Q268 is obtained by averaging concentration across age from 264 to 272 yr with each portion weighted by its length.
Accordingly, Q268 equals 15.5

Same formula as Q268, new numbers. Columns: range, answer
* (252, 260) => 14.6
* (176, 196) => 19.6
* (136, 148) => 20.9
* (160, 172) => 20.5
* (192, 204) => 18.9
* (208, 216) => 16.8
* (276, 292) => 16.5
